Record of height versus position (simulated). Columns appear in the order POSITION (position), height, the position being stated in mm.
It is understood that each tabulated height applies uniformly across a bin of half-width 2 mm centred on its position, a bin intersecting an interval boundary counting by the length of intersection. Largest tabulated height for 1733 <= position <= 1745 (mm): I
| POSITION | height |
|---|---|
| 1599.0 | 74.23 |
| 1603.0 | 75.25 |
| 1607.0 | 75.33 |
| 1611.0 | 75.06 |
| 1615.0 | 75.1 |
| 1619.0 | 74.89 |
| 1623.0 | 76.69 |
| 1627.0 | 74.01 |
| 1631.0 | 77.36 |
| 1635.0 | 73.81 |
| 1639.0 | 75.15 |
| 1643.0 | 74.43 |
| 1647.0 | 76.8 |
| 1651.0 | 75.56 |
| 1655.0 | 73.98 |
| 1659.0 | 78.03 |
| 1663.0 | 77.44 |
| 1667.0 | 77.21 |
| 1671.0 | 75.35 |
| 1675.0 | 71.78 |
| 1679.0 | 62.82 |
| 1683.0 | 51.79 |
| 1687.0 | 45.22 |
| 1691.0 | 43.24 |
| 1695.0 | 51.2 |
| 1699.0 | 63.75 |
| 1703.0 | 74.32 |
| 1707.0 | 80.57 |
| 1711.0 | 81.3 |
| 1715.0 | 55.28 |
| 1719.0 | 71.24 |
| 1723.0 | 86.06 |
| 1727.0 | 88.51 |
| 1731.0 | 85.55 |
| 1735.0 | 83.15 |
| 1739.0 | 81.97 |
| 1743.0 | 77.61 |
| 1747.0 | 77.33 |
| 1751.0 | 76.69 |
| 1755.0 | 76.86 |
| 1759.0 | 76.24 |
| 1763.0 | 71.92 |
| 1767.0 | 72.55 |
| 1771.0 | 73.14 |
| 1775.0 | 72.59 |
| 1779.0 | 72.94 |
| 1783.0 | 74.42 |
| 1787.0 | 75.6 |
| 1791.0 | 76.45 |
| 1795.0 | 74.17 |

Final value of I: 83.15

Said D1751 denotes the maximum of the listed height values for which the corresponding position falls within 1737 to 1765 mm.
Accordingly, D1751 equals 81.97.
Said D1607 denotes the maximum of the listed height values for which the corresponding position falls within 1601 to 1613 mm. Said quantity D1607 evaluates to 75.33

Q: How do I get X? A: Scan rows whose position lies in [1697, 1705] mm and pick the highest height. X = 74.32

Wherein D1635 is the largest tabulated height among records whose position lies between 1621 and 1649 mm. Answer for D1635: 77.36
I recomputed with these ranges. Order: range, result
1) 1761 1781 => 73.14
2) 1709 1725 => 86.06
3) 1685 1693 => 45.22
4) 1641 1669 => 78.03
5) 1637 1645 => 75.15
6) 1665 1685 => 77.21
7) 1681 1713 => 81.3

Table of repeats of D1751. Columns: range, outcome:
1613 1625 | 76.69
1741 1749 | 77.61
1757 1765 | 76.24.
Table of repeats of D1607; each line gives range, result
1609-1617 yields 75.1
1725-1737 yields 88.51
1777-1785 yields 74.42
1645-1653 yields 76.8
